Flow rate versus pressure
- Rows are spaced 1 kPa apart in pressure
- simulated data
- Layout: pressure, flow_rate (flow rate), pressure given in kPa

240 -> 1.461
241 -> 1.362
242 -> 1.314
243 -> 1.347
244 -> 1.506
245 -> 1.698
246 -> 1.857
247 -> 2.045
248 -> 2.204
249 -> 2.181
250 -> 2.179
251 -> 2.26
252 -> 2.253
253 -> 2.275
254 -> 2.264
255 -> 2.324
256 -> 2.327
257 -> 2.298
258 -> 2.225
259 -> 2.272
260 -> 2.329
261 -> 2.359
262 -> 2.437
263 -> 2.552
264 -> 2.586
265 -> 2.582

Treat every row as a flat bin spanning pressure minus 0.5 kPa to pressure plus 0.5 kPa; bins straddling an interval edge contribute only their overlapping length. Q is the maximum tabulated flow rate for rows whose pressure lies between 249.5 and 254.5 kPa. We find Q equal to 2.275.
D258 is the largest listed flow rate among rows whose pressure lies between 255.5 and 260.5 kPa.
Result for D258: 2.329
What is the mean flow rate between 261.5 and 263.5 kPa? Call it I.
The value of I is 2.49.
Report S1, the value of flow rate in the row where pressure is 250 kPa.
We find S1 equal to 2.179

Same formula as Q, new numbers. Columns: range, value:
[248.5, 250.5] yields 2.181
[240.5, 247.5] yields 2.045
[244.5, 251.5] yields 2.26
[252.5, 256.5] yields 2.327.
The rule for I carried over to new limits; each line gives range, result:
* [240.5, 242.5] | 1.34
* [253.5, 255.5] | 2.29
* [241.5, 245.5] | 1.47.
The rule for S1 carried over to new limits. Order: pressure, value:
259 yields 2.272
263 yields 2.552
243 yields 1.347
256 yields 2.327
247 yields 2.045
